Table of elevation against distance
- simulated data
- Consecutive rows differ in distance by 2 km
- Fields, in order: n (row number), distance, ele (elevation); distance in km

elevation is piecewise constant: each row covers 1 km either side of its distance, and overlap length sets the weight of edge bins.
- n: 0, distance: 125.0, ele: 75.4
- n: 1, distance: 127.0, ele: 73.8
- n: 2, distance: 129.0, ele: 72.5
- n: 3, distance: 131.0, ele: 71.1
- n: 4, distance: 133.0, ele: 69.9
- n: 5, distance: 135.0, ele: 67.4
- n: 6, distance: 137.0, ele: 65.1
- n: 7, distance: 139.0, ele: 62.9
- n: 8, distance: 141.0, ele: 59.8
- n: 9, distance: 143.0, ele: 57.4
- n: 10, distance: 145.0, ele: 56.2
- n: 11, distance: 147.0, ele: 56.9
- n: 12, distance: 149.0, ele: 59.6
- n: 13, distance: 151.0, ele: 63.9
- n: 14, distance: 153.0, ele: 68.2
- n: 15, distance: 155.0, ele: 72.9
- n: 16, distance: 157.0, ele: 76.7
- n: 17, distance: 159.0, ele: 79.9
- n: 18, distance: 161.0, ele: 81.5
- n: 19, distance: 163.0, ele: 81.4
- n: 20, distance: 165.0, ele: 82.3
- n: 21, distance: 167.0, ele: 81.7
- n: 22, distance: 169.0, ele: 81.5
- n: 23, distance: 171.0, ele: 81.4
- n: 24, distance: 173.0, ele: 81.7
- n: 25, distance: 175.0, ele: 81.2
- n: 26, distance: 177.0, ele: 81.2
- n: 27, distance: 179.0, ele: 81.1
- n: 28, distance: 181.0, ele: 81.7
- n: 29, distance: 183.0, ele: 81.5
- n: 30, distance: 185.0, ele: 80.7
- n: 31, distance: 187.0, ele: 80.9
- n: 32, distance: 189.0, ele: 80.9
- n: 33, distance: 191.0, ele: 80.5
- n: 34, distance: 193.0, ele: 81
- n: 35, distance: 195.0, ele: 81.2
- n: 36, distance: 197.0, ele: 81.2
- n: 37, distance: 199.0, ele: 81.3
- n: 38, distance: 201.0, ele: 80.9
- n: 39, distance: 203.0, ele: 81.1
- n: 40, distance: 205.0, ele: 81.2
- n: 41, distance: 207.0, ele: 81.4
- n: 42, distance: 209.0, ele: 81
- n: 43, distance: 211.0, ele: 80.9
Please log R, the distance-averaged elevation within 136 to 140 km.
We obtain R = 64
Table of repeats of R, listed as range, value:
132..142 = 65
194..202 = 81.2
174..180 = 81.2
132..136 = 68.7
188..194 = 80.8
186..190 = 80.9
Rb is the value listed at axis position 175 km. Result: 81.2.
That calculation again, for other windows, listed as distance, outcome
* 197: 81.2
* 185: 80.7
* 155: 72.9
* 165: 82.3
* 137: 65.1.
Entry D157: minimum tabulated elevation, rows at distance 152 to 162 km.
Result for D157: 68.2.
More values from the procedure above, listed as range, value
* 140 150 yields 56.2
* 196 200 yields 81.2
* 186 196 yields 80.5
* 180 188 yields 80.7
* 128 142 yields 59.8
